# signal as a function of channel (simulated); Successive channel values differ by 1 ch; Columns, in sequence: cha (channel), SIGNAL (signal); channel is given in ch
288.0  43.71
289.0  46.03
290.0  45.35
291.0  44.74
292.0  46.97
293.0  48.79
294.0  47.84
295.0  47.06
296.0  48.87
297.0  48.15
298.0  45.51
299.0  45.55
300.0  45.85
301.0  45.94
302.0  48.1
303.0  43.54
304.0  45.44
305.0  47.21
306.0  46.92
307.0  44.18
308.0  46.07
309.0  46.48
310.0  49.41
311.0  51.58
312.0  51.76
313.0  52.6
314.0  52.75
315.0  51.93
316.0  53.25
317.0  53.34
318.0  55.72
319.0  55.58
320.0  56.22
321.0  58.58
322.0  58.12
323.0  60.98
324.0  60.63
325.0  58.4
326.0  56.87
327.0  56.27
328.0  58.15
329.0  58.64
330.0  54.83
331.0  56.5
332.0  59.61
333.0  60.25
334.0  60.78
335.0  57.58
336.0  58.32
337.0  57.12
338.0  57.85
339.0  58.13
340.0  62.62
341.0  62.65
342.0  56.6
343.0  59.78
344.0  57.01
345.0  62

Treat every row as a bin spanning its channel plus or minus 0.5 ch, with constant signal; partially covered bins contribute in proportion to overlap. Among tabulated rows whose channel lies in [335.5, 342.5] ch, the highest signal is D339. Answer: 62.65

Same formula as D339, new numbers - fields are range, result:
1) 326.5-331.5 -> 58.64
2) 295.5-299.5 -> 48.87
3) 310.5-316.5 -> 53.25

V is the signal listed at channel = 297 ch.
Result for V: 48.15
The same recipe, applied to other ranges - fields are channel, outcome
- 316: 53.25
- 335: 57.58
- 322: 58.12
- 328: 58.15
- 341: 62.65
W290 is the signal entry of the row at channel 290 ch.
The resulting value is 45.35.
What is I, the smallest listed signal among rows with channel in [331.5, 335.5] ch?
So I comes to 57.58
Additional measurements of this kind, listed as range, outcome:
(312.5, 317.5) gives 51.93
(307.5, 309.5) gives 46.07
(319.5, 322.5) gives 56.22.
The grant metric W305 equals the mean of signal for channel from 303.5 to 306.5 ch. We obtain 46.5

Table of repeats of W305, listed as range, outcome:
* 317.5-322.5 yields 56.8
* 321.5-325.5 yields 59.5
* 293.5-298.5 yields 47.5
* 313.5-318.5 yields 53.4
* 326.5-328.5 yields 57.2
